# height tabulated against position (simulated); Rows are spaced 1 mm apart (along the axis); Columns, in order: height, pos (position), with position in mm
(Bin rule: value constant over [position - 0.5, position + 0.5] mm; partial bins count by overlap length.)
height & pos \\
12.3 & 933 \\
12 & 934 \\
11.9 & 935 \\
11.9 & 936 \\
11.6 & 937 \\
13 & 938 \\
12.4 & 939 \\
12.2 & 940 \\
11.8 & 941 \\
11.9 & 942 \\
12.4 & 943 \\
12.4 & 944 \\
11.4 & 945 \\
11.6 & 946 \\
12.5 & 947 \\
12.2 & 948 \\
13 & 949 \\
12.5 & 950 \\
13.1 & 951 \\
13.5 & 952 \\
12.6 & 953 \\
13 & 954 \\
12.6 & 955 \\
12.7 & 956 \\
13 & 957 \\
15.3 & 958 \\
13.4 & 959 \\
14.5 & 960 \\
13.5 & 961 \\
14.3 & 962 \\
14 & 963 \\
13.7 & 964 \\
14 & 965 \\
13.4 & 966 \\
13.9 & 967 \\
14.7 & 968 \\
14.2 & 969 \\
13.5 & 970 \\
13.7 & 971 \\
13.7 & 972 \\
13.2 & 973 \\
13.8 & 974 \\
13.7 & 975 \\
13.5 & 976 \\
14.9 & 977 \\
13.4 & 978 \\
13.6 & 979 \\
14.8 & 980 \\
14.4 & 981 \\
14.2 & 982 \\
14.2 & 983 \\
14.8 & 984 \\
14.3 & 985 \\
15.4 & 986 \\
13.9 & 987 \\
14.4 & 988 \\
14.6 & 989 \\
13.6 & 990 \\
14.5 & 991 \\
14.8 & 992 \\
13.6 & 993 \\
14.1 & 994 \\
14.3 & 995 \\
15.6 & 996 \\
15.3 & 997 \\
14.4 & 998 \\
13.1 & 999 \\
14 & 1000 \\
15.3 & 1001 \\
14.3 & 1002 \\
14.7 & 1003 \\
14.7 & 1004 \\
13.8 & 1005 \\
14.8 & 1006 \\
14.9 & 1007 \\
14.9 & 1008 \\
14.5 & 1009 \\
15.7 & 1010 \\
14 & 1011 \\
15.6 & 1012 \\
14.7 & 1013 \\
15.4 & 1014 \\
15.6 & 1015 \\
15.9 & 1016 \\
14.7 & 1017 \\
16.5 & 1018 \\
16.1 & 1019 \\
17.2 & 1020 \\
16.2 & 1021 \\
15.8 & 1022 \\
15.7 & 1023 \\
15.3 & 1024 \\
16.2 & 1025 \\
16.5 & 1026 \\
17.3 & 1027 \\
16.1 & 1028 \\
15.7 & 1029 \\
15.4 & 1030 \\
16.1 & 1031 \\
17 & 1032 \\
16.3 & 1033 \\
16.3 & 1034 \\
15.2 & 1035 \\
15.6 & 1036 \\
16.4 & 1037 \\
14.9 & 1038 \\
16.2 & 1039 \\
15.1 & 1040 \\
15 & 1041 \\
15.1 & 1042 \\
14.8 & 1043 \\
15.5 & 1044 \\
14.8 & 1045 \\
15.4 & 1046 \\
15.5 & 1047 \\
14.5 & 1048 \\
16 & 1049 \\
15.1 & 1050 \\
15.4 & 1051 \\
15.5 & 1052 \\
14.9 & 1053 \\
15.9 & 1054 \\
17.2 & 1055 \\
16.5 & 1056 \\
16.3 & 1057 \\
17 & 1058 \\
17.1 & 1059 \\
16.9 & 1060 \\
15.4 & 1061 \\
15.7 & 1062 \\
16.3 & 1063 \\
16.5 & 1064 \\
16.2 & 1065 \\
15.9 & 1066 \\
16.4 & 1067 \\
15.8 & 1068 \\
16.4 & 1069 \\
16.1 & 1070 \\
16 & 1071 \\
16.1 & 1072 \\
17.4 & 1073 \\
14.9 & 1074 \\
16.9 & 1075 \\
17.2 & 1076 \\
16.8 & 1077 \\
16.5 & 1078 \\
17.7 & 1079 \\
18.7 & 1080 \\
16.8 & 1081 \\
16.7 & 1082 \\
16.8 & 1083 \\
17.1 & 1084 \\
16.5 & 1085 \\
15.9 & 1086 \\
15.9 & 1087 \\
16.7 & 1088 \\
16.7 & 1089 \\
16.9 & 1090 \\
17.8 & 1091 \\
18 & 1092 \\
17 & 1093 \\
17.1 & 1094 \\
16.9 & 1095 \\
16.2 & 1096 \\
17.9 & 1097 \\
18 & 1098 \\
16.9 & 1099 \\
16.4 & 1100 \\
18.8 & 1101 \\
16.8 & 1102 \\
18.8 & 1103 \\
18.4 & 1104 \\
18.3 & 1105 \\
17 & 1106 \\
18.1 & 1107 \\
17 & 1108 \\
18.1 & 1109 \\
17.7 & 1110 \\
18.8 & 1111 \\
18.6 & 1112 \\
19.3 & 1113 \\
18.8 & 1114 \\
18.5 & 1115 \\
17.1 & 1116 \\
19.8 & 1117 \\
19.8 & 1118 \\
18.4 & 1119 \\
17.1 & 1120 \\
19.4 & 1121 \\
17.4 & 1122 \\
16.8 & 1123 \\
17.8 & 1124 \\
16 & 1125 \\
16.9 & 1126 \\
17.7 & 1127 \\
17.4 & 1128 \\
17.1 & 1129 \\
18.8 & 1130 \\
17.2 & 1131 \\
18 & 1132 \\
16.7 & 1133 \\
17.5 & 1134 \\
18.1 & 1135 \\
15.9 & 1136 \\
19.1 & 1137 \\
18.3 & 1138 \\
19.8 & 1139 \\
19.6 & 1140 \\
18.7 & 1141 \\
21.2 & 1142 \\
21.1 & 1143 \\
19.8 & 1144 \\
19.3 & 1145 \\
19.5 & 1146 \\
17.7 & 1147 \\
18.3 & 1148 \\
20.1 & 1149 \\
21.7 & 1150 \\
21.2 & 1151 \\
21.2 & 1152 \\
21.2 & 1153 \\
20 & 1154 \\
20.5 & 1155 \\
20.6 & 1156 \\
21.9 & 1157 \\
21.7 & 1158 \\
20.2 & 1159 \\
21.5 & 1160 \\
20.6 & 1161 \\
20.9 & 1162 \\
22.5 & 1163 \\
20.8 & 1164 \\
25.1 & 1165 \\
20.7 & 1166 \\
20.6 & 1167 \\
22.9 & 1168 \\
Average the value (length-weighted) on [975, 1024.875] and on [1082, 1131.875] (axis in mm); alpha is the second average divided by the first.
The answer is 1.2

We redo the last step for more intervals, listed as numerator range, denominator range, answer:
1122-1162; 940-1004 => 1.40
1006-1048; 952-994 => 1.12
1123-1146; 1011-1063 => 1.16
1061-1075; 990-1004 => 1.12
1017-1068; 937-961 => 1.25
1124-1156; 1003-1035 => 1.21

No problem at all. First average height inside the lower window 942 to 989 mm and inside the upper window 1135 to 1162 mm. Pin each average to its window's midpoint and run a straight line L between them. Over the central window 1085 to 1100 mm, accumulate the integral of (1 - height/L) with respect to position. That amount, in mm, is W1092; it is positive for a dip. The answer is 0.9 mm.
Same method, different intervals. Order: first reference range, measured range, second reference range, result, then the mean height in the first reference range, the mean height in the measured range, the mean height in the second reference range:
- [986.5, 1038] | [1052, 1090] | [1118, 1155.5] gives 0.91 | 15.2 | 16.5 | 18.7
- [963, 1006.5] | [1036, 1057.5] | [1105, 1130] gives 0.59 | 14.2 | 15.5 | 18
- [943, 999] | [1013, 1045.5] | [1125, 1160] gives -0.40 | 13.7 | 15.8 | 19.2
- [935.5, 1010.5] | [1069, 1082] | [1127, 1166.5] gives 0.41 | 13.7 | 16.7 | 19.8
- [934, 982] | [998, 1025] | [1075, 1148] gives -0.59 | 13.2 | 15.1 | 17.8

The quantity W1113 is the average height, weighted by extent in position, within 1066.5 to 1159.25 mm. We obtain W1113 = 18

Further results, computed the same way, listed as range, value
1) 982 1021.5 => 14.8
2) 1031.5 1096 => 16.2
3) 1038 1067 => 15.8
